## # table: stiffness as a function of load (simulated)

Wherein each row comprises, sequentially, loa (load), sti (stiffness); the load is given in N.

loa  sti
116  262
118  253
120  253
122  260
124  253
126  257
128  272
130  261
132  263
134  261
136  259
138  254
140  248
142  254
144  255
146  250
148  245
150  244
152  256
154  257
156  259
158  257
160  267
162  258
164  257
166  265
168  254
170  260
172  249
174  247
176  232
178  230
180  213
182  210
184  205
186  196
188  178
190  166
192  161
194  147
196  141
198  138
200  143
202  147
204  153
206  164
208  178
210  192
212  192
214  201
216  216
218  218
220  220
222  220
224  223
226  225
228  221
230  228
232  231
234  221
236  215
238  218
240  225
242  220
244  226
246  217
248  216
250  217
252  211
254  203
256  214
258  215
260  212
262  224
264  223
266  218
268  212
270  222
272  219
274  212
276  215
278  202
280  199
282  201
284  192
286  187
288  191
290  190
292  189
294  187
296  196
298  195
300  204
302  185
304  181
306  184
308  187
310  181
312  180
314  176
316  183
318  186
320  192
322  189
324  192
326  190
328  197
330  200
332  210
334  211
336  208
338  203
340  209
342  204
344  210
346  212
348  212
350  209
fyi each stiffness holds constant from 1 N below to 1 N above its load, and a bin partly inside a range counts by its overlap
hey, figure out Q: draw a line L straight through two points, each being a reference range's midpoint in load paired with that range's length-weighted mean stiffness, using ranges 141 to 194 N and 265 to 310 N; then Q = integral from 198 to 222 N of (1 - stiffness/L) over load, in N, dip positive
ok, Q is 4.05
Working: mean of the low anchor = 234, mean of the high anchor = 198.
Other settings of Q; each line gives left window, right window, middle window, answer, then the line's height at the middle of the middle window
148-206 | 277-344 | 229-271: -3.3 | 203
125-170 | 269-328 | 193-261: 6.6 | 224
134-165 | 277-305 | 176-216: 9.5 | 234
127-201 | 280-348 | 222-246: -1.0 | 213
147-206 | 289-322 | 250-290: -2.9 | 195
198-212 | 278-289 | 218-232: -4.2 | 171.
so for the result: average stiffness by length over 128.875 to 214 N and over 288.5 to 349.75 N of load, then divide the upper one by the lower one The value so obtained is 0.9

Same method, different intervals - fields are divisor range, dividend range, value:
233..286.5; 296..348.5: 0.91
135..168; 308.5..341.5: 0.76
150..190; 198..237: 0.84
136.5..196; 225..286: 0.93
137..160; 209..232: 0.85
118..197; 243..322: 0.85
